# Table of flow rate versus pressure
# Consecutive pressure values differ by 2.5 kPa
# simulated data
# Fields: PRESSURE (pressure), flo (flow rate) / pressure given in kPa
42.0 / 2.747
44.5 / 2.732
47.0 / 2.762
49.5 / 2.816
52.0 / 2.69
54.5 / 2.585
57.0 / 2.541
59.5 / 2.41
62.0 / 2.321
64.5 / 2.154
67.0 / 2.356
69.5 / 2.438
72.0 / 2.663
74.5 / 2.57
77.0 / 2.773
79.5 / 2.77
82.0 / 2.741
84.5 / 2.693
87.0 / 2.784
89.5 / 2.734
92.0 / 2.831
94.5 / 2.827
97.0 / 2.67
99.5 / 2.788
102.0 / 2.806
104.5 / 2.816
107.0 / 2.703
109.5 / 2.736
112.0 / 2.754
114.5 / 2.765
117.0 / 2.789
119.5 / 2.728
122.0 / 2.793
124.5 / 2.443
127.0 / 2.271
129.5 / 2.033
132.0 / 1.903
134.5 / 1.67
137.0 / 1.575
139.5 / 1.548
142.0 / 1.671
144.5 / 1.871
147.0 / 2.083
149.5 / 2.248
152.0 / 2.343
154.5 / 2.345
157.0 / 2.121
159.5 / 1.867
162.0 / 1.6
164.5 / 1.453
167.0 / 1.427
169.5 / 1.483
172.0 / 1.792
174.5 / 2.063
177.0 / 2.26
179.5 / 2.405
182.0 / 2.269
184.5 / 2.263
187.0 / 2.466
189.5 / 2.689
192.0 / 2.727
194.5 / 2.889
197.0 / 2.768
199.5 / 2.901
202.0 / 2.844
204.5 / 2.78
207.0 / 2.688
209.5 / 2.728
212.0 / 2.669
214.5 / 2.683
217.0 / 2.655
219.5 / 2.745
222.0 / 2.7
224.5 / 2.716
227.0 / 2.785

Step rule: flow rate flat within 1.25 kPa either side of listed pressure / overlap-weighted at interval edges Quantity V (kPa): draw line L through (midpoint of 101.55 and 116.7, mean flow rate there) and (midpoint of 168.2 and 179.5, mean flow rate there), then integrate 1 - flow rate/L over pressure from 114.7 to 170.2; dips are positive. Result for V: 7.7 kPa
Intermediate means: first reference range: 2.76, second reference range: 1.95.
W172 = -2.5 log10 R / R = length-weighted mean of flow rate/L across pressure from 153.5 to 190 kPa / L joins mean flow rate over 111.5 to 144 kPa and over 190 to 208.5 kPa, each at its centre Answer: 0.26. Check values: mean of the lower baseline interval 2.21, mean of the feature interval 2.02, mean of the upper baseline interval 2.79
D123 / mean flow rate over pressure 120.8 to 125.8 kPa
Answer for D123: 2.61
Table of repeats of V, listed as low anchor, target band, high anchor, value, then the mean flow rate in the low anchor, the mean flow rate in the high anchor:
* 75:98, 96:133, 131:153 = -4.7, 2.75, 1.87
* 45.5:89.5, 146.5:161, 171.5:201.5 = 2.0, 2.6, 2.48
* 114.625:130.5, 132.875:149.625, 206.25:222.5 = 5.1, 2.54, 2.7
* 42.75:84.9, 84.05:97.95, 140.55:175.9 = -2.2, 2.59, 1.88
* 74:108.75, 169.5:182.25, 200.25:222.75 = 3.0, 2.75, 2.73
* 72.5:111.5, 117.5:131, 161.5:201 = 0.5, 2.75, 2.23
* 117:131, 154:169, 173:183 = 3.6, 2.47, 2.24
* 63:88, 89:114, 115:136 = -3.2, 2.59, 2.34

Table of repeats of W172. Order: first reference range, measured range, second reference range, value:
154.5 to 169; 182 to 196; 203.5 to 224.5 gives -0.15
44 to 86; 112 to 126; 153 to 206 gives -0.11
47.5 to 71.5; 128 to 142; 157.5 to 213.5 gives 0.34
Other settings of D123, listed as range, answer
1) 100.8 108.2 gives 2.78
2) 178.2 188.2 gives 2.35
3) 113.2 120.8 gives 2.76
